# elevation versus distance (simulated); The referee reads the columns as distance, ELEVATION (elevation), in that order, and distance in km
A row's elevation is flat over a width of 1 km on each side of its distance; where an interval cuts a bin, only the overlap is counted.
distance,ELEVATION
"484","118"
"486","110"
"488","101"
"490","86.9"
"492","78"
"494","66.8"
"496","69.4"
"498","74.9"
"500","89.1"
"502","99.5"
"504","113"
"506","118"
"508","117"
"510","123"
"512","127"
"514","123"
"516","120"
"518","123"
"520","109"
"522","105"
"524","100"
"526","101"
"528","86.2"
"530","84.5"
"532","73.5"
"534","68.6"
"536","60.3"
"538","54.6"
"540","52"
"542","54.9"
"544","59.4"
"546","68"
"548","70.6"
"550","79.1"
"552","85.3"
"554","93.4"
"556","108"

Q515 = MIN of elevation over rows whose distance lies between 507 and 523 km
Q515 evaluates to 105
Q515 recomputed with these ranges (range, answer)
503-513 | 113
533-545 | 52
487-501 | 66.8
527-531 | 84.5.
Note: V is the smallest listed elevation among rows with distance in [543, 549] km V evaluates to 59.4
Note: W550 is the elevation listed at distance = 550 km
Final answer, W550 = 79.1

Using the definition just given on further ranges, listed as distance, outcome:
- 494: 66.8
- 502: 99.5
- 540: 52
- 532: 73.5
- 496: 69.4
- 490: 86.9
